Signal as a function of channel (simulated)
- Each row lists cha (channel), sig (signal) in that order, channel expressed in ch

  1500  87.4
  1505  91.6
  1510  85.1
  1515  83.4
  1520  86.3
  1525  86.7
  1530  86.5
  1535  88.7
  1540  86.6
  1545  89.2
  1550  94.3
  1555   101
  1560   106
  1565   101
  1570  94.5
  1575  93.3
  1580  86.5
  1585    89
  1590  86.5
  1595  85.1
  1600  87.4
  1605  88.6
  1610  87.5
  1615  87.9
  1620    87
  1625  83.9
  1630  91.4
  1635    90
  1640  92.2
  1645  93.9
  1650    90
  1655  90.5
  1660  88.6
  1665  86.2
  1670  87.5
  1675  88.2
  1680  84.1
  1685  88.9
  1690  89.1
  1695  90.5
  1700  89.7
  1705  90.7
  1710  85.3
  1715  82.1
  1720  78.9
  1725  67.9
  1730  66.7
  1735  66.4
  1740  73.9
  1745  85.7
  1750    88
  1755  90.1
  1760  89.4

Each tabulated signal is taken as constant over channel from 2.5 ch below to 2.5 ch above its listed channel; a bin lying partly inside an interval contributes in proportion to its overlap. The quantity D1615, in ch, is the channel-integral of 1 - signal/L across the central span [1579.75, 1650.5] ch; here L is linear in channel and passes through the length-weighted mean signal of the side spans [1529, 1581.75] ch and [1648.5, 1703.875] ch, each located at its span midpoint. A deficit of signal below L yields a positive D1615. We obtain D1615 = 2.0 ch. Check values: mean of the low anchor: 93.7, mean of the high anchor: 88.5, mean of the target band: 88.5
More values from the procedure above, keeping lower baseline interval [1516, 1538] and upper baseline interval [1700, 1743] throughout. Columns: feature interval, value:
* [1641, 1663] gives -2.73 ch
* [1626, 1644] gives -2.05 ch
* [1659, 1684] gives -2.24 ch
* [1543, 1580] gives -4.92 ch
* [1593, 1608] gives -0.70 ch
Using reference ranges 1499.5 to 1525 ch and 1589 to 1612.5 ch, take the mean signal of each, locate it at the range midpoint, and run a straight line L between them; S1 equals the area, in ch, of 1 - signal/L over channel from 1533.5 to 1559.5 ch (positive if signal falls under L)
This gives -1.9 ch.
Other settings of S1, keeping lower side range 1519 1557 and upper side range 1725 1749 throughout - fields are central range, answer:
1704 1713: -1.3 ch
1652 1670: -1.9 ch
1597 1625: -1.1 ch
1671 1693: -2.7 ch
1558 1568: -1.7 ch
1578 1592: -0.2 ch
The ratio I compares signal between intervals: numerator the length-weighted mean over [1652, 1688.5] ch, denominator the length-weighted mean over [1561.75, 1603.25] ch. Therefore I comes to 0.97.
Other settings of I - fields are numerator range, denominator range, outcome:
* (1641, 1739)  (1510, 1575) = 0.92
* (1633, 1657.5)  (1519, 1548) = 1.04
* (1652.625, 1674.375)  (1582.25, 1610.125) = 1.01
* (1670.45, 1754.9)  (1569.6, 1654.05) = 0.93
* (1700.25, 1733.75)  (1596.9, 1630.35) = 0.90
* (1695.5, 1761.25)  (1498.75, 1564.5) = 0.90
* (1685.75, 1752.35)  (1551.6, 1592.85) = 0.86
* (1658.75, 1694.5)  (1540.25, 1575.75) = 0.91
